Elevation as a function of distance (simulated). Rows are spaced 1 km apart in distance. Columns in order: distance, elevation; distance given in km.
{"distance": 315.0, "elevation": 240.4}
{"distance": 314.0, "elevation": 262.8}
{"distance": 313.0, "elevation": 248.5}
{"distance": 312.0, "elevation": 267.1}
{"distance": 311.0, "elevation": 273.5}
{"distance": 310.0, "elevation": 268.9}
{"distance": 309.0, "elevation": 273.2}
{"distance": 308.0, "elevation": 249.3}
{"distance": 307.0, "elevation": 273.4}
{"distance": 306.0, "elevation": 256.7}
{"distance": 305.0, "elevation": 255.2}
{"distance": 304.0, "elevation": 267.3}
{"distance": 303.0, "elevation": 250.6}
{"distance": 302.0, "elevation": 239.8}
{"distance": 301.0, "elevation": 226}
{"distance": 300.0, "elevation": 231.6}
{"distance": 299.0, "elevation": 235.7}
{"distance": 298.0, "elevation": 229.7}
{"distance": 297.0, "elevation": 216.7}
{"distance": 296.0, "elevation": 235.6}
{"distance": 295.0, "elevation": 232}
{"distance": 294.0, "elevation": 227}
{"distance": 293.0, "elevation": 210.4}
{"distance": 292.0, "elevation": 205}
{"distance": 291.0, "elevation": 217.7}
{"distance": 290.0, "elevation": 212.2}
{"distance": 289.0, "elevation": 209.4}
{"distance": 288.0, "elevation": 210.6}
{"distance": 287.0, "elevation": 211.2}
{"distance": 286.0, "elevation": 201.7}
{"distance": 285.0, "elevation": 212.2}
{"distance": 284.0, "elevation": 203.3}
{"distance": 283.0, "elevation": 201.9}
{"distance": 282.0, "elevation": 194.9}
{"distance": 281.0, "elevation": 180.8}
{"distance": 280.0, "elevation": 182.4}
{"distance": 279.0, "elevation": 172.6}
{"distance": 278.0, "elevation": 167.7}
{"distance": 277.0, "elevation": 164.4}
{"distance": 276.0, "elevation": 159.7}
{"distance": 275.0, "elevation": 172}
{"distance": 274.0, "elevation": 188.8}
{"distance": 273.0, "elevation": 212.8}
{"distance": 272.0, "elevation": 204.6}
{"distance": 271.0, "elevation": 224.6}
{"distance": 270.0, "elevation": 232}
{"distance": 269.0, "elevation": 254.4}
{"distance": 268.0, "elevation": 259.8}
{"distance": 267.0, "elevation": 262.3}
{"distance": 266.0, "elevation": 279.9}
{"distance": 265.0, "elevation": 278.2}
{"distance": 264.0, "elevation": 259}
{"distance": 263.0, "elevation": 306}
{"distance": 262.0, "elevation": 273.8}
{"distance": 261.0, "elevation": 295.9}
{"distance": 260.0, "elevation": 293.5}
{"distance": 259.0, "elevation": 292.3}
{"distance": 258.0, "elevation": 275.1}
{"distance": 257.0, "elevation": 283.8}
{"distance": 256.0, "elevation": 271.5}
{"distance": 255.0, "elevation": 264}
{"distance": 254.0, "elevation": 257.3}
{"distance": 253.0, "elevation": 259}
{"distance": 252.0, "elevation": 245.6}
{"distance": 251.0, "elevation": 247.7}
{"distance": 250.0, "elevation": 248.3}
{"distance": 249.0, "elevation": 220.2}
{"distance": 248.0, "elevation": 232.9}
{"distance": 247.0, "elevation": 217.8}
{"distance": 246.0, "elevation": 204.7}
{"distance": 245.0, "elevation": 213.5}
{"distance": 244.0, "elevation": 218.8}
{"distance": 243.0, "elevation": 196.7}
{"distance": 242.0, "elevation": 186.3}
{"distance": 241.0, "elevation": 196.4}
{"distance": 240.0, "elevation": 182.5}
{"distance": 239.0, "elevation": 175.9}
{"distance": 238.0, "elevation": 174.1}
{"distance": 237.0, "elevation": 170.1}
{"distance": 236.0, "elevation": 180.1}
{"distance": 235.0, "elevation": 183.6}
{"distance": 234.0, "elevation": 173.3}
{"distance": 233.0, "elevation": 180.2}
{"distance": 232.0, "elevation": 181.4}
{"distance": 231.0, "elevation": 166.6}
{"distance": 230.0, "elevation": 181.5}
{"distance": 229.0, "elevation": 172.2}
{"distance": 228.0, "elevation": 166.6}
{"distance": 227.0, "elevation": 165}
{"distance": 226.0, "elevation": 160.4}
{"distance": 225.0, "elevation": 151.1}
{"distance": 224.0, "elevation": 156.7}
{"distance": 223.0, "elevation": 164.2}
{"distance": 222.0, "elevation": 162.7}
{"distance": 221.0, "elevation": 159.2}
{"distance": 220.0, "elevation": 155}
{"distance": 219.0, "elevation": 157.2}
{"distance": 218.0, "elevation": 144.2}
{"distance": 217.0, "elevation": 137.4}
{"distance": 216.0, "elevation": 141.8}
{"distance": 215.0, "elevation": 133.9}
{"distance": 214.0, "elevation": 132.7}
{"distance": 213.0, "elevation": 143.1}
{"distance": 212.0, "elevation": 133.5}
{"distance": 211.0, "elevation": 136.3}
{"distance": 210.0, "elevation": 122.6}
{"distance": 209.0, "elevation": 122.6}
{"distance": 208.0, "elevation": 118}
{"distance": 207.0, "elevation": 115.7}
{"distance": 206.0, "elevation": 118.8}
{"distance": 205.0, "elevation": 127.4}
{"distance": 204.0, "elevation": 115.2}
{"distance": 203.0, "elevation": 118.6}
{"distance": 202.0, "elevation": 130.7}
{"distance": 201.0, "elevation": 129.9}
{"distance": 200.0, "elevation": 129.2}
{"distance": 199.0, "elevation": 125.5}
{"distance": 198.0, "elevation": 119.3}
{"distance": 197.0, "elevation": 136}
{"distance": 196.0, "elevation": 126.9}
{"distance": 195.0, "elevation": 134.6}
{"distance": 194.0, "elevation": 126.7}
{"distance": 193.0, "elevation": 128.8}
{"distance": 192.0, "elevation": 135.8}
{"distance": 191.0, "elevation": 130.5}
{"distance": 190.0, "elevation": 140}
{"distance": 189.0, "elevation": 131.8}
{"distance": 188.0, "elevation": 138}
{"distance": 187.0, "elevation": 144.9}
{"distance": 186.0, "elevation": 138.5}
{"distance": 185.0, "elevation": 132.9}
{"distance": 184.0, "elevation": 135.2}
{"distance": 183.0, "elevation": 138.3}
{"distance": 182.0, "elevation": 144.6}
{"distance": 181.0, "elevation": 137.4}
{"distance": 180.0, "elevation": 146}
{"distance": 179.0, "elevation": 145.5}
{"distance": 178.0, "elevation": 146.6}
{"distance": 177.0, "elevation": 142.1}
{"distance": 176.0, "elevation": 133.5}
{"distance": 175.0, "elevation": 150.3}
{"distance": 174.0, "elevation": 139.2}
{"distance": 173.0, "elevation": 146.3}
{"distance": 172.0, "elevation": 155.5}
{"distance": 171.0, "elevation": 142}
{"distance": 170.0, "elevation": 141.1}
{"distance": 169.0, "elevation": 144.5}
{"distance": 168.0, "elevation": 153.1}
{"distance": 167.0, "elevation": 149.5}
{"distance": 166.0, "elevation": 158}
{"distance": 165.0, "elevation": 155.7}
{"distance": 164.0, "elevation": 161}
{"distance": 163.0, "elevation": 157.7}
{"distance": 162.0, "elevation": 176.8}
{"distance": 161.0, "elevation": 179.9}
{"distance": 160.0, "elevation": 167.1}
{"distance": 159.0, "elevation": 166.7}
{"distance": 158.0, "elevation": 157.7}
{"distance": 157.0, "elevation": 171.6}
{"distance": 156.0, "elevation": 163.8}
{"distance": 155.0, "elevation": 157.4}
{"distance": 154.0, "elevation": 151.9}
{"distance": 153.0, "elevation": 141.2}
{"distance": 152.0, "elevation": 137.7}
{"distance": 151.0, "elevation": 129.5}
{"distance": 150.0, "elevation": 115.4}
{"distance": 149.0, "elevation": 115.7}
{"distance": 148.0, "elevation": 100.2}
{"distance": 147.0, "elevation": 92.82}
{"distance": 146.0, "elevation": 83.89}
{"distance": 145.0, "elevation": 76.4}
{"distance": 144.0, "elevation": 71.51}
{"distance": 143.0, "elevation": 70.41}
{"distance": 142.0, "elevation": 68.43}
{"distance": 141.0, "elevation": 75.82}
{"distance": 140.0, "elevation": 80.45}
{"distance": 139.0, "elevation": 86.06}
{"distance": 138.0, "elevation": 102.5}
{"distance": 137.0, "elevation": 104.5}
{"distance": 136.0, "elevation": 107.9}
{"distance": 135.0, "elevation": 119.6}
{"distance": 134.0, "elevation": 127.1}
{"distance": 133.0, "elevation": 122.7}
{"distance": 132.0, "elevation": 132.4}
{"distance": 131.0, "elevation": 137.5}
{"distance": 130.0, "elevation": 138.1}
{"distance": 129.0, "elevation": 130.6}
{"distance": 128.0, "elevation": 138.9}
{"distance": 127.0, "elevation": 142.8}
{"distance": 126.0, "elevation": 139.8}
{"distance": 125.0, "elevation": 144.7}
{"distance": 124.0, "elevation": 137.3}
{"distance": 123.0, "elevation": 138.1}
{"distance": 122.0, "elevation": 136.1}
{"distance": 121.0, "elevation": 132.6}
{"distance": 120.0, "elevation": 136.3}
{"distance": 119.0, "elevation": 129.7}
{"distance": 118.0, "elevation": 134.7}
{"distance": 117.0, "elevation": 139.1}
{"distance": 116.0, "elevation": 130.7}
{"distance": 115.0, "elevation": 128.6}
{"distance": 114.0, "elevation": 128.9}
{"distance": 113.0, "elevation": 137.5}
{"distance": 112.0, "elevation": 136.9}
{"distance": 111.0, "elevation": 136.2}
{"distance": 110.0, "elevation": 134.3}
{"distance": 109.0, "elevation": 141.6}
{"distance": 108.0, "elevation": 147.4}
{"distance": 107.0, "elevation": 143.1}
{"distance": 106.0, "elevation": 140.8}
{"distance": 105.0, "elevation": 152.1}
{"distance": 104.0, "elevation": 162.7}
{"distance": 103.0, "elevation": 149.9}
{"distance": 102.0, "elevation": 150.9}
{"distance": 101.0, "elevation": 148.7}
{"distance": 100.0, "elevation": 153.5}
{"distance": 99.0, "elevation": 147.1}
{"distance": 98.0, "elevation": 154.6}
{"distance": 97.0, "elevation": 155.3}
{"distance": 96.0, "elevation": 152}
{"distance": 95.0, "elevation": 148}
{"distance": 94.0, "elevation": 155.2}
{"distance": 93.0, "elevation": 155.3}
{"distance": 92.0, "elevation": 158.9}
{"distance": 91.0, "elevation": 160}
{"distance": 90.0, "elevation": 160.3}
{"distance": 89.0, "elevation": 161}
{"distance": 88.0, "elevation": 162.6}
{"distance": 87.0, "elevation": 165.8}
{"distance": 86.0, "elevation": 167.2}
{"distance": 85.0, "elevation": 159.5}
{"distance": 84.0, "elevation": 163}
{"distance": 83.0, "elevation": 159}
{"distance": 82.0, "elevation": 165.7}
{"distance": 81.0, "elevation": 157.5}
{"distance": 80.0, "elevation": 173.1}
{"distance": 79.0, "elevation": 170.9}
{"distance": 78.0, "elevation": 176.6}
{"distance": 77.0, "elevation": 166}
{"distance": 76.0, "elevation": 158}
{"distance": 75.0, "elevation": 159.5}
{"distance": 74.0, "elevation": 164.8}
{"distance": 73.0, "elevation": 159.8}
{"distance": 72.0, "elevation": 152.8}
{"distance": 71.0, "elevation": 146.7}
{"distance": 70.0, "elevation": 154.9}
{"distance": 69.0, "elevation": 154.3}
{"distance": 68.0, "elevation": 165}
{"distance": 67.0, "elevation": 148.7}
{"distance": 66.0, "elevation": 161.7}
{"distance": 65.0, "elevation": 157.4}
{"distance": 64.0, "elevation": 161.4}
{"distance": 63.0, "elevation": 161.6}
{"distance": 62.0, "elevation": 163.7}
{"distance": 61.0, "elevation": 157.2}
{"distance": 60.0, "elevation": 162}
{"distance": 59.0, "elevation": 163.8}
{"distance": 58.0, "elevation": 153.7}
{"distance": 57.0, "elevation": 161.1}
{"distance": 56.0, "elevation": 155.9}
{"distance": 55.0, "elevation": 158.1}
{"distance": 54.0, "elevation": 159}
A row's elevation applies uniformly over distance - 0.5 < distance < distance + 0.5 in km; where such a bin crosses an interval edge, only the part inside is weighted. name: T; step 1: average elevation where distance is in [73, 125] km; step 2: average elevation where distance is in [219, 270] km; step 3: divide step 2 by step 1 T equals 1.44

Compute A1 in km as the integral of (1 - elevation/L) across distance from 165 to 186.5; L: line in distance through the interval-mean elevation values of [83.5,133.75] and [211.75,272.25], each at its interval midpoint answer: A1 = 3.9 km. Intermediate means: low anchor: 145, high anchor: 208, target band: 144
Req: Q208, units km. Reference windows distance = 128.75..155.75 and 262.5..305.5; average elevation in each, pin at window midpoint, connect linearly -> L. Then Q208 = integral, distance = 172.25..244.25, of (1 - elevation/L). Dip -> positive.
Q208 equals 6.23 km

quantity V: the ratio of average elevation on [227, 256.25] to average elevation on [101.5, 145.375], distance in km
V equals 1.6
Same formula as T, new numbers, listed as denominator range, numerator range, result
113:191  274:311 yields 1.64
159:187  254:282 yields 1.59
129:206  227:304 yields 1.67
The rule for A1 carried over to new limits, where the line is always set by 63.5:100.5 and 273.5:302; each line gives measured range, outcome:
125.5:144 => 6.4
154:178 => 3.1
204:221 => 4.9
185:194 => 2.3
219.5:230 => 1.6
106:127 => 3.8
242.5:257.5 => -3.2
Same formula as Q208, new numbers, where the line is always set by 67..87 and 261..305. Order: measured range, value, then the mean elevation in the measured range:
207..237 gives 7.41 km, 154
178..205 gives 8.58 km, 133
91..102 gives 0.94 km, 153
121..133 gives 2.68 km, 137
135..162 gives 9.41 km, 119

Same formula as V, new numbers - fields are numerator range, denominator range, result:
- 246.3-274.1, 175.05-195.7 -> 1.86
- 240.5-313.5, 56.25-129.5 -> 1.54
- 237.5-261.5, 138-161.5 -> 1.97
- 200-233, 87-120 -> 0.99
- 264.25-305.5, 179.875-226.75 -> 1.60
